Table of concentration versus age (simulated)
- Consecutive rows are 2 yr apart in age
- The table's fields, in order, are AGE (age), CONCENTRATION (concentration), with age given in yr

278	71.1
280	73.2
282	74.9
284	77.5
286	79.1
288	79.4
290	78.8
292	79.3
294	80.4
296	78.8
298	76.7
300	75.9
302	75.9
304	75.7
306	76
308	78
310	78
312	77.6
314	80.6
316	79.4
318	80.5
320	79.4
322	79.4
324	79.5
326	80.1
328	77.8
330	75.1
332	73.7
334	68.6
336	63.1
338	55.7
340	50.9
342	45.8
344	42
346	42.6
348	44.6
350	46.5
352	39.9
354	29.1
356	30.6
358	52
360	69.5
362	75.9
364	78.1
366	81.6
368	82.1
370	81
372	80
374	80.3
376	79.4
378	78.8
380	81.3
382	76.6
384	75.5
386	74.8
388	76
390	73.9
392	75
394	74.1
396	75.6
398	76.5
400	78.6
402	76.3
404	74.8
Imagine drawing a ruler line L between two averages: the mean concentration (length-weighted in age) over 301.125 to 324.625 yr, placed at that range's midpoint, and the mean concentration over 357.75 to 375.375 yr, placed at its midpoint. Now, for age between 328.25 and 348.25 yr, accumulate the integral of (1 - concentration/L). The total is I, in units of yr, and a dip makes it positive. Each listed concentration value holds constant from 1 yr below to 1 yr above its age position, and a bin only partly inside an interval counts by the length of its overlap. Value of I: 5.19 yr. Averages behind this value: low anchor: 78.3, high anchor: 76.7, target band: 57.5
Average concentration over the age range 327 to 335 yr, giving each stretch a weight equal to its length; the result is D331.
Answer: 73.8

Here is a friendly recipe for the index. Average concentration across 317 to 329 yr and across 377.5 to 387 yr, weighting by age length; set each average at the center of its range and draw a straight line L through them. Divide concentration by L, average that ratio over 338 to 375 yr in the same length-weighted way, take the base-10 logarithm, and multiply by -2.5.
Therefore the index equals 0.32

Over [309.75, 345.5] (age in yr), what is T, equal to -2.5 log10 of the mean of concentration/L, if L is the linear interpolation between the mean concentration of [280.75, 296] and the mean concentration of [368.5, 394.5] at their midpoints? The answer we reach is 0.12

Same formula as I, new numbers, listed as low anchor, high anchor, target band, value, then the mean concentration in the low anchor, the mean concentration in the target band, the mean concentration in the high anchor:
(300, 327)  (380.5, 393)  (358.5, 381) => -0.6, 78.4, 78.3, 75.5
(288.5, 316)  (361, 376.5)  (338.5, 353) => 6.3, 77.9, 45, 79.8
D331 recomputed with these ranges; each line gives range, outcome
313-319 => 80.2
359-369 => 77.4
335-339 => 59.4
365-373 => 81.2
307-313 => 77.9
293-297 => 79.6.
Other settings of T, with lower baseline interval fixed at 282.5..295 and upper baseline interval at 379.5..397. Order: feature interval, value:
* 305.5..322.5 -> -0.01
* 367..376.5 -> -0.06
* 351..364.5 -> 0.41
